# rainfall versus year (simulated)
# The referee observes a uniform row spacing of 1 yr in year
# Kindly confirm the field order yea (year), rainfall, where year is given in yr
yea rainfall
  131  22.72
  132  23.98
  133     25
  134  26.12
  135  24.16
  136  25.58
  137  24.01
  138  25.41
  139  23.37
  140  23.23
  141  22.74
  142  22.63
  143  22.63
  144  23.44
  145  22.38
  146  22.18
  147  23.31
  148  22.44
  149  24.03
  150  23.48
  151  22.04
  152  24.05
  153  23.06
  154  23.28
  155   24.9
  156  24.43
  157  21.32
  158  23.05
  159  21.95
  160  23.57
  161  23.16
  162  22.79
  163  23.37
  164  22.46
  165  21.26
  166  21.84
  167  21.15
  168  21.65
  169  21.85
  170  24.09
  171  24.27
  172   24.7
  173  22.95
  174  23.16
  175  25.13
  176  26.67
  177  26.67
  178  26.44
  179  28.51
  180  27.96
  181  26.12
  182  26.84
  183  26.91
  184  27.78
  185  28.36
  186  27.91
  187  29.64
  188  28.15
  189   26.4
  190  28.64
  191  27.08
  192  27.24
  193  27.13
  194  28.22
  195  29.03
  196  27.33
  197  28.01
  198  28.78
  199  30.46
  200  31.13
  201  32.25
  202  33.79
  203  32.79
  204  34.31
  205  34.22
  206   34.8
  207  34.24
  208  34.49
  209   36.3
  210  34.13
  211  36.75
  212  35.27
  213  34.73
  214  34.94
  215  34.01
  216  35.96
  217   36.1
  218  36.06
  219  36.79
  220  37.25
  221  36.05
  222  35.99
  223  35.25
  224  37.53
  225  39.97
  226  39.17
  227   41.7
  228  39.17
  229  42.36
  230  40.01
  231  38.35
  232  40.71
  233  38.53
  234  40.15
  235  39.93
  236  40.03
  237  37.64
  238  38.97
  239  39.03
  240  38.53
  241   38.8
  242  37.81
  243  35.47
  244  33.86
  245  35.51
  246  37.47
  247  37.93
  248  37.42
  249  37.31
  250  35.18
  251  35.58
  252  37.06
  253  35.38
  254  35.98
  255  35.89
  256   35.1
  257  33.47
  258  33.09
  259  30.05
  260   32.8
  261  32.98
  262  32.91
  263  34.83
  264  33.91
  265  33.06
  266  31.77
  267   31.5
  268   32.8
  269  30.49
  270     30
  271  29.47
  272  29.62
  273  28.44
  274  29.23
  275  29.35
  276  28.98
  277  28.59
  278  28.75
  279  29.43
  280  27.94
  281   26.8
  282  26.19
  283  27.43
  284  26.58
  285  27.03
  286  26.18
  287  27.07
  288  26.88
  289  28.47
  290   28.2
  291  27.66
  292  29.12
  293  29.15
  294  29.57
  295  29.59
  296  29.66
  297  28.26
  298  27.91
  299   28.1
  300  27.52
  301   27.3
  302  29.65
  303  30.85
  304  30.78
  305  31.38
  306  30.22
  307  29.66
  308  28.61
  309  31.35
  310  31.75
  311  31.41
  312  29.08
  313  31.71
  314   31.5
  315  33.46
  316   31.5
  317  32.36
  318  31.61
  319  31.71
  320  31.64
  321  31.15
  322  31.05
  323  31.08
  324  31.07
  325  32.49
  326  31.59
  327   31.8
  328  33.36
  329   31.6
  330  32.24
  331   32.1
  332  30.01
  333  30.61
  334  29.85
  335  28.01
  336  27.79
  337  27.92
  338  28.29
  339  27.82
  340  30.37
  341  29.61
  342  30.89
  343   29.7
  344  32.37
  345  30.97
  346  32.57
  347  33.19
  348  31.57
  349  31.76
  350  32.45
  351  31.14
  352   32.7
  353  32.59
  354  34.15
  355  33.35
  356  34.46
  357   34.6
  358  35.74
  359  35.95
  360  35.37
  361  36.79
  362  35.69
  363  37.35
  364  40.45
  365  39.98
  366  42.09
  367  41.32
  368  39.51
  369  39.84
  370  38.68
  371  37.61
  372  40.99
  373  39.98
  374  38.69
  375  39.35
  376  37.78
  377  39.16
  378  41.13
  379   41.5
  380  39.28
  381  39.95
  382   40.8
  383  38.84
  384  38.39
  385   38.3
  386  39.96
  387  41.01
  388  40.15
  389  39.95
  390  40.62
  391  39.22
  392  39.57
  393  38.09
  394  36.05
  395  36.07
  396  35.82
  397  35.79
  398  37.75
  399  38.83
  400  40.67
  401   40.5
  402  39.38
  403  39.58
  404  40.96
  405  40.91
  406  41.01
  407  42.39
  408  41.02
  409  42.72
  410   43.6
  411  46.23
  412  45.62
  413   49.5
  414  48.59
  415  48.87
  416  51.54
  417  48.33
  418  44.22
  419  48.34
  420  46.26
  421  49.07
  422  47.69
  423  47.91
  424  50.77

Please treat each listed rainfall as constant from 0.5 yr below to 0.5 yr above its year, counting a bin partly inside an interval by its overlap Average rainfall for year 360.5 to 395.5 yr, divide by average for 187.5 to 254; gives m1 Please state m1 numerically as 1.12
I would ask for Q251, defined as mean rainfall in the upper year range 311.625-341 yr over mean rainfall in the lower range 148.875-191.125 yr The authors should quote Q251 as 1.2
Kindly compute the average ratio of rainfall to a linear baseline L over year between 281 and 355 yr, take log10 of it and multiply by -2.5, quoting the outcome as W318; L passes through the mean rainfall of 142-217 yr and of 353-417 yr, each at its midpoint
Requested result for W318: 0.18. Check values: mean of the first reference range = 27.2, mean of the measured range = 30.2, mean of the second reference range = 39.8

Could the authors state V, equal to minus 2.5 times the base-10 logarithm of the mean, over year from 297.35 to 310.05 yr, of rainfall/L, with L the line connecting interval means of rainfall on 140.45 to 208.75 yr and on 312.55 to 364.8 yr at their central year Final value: 0.049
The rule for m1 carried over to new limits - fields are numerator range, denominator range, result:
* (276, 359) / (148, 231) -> 1.03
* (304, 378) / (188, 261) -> 0.95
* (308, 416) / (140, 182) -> 1.53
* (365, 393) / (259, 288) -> 1.34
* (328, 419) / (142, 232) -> 1.29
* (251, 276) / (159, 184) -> 1.33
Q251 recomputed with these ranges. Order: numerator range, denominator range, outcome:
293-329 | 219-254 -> 0.81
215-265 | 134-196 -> 1.49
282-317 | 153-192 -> 1.17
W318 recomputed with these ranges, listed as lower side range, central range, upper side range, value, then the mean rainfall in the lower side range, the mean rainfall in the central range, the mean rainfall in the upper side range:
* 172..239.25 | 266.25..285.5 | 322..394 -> 0.18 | 32.9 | 28.9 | 35.3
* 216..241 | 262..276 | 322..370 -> 0.18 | 38.5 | 31.1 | 33.1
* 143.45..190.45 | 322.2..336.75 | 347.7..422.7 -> 0.16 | 24.5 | 30.9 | 39.8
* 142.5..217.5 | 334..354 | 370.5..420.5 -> 0.23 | 27.3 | 30.7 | 41.2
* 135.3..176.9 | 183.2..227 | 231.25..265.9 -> -0.09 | 23.3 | 32.7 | 36.2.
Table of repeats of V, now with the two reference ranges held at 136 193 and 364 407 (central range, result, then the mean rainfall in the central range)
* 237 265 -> -0.18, 35.6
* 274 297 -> 0.16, 28.1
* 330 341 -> 0.22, 29.4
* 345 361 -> 0.12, 33.5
